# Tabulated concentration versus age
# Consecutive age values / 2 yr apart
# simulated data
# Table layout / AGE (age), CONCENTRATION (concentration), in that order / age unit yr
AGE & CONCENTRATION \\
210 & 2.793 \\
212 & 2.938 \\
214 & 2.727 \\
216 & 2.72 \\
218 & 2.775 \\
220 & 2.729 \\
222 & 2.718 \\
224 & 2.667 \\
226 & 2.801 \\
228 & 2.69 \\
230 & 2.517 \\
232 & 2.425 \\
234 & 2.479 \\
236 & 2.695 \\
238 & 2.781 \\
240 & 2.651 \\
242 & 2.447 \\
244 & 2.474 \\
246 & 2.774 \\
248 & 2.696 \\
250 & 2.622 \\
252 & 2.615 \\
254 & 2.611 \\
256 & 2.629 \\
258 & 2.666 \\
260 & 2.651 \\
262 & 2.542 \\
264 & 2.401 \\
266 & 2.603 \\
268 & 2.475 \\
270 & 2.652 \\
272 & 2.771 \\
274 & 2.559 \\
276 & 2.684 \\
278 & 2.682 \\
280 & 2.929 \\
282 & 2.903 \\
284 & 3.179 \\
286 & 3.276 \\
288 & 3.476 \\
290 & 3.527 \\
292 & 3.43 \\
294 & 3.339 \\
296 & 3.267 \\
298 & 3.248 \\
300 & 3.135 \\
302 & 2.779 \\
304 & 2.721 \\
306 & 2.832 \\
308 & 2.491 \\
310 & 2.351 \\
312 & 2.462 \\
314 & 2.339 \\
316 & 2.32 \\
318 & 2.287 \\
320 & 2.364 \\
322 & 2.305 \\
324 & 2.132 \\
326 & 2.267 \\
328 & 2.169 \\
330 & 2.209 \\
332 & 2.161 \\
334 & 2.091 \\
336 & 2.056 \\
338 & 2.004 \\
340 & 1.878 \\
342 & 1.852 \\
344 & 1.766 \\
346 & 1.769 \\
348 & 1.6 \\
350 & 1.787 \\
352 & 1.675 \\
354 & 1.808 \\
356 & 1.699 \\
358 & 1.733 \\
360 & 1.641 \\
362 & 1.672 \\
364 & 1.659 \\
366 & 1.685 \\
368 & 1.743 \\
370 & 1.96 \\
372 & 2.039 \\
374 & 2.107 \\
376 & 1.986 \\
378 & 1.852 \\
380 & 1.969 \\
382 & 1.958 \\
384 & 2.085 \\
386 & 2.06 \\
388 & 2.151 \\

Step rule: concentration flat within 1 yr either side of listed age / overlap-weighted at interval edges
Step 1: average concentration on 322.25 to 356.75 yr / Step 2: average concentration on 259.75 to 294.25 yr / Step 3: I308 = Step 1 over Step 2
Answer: 0.67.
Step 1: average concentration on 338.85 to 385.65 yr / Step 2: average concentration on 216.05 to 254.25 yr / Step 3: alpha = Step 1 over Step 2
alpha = 0.7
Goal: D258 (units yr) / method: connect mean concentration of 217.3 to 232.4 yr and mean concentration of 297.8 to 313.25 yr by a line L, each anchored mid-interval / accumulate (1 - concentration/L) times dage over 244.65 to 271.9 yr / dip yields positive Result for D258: 0.8 yr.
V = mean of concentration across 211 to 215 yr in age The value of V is 2.83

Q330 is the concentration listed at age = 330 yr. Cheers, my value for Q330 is 2.209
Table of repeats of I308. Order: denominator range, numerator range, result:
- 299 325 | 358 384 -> 0.74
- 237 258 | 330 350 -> 0.73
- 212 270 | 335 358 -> 0.69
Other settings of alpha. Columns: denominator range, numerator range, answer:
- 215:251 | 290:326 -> 1.02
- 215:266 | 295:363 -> 0.84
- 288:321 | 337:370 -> 0.62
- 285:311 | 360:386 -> 0.62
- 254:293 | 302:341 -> 0.81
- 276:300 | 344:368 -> 0.54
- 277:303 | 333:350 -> 0.59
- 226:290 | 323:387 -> 0.70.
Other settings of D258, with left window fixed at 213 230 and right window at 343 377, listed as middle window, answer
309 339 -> -3.1 yr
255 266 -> -0.6 yr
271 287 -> -3.8 yr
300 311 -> -2.7 yr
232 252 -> -0.3 yr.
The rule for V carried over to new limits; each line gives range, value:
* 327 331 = 2.19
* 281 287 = 3.12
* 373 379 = 1.98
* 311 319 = 2.35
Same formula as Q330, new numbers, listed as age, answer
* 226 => 2.801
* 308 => 2.491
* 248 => 2.696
